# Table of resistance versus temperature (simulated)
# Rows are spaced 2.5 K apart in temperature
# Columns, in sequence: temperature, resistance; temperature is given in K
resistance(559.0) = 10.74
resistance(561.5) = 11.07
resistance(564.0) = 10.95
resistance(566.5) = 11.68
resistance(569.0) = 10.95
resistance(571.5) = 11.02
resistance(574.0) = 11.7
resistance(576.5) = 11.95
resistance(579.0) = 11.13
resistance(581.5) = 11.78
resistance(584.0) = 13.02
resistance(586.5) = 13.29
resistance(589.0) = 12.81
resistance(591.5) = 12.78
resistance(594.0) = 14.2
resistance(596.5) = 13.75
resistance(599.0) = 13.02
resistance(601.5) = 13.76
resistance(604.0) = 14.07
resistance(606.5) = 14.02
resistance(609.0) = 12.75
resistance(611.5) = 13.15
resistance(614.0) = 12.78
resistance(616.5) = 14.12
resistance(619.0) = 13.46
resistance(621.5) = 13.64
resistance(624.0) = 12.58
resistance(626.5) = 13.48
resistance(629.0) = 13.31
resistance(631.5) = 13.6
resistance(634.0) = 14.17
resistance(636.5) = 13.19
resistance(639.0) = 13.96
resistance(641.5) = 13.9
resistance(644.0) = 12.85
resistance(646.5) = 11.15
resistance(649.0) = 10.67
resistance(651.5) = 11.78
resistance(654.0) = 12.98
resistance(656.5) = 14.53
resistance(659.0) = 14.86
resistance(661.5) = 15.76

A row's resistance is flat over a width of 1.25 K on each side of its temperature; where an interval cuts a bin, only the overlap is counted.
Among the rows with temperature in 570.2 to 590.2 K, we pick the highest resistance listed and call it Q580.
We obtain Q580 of 13.29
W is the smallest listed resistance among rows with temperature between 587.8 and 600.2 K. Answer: 12.78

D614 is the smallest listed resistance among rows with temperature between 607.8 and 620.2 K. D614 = 12.75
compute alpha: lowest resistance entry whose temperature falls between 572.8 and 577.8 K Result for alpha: 11.7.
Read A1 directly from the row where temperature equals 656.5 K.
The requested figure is 14.53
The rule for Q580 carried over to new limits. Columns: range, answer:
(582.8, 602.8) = 14.2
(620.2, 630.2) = 13.64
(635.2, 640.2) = 13.96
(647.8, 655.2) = 12.98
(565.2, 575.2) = 11.7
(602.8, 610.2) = 14.07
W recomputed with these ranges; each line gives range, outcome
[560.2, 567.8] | 10.95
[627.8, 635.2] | 13.31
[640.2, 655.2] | 10.67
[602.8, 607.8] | 14.02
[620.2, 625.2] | 12.58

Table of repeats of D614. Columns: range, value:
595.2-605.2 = 13.02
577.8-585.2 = 11.13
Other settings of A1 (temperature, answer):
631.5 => 13.6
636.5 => 13.19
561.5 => 11.07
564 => 10.95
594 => 14.2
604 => 14.07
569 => 10.95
